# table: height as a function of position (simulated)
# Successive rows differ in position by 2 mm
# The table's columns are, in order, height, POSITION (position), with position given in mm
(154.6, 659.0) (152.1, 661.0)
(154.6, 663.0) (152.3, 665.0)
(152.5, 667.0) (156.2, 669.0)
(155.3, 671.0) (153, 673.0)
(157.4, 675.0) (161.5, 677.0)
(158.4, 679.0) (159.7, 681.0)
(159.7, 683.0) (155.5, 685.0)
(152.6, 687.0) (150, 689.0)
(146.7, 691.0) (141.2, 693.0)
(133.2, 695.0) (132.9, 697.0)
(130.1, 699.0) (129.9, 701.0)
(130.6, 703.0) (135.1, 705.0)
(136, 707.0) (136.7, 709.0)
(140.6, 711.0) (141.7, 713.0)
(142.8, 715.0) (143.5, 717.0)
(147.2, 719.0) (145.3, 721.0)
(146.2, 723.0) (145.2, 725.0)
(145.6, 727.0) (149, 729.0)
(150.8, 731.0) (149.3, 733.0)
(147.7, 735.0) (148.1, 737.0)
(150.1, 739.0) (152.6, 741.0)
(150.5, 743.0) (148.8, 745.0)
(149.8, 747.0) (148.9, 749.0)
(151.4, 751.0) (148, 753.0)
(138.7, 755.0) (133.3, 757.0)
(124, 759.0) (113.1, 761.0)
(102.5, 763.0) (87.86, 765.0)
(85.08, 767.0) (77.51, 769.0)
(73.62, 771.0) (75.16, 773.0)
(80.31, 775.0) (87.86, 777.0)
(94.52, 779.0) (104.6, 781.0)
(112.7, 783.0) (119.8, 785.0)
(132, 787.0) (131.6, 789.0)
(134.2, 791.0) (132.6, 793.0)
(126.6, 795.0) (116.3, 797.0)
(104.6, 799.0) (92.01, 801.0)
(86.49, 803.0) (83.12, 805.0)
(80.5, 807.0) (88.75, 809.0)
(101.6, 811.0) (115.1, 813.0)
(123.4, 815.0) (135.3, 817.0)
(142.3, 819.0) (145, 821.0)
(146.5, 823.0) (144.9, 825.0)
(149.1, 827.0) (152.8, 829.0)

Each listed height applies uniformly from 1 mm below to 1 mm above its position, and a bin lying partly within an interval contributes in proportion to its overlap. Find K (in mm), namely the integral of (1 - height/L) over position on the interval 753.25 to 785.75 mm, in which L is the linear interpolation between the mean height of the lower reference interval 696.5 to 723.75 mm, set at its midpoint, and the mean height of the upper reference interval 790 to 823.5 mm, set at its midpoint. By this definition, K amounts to 5.9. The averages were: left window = 139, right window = 114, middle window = 102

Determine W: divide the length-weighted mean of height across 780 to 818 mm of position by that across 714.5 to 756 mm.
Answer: 0.76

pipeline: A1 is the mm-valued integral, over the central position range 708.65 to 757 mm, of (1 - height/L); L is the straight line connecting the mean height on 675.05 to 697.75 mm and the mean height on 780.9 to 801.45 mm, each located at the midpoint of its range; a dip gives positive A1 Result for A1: -3.4 mm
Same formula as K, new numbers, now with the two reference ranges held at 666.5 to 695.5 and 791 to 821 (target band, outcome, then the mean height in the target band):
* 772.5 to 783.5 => 2.6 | 92.4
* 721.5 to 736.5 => -1.2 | 148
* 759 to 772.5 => 3.6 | 91.9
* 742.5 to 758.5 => -1.9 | 145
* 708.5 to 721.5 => -0.1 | 143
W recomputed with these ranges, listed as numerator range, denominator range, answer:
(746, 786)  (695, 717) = 0.81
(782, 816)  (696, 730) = 0.79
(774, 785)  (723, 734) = 0.66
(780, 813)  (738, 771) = 0.86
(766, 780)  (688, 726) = 0.59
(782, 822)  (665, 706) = 0.78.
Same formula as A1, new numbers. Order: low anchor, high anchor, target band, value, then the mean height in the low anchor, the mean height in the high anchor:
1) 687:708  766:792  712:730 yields -2.6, 137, 101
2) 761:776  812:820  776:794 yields -2.8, 85.1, 129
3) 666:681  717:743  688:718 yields 2.8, 157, 148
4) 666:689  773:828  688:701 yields 1.1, 156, 115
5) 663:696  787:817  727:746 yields -2.4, 153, 110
